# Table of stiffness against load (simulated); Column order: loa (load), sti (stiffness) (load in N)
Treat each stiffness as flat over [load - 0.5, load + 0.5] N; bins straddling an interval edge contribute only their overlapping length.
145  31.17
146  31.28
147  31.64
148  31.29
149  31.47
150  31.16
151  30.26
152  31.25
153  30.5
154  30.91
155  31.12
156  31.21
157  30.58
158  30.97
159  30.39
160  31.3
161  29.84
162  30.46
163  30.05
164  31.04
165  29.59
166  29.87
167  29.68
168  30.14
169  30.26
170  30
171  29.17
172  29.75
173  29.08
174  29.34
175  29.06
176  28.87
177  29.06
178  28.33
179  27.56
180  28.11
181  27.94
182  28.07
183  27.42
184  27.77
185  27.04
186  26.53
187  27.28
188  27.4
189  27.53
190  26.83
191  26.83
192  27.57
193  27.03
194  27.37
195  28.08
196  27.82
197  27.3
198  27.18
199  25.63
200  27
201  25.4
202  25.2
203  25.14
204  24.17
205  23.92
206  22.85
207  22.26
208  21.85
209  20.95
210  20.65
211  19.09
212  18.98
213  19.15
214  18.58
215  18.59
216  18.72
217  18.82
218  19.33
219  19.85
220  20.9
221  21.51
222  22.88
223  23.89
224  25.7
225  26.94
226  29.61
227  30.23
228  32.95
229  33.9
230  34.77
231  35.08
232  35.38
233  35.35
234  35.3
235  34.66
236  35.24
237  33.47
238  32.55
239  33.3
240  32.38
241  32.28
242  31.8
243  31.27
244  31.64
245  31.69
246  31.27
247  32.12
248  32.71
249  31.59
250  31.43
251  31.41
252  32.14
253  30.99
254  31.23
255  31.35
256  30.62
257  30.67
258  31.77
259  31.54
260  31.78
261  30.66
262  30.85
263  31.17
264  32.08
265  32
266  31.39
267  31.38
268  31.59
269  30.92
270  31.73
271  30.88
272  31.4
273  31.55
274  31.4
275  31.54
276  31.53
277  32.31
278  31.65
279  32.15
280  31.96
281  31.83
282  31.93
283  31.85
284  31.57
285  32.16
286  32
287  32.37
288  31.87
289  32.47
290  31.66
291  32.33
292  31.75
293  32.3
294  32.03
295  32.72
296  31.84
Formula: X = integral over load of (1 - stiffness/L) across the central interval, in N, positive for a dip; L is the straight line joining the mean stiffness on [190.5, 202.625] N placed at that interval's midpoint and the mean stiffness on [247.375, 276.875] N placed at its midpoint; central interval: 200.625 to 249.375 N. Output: 2.89 N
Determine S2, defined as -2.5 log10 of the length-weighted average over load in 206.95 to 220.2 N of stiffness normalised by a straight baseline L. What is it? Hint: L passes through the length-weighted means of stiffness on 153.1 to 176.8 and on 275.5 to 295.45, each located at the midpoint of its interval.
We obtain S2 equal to 0.49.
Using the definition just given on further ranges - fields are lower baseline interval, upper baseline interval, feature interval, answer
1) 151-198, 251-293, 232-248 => -0.08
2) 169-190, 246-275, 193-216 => 0.24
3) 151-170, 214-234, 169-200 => 0.04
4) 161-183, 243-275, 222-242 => -0.04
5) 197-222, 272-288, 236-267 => -0.14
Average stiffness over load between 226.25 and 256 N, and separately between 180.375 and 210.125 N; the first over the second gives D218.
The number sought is 1.26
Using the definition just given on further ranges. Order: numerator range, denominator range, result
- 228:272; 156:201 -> 1.13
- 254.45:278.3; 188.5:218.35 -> 1.33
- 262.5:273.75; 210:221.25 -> 1.62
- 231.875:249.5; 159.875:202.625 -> 1.17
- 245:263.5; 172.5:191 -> 1.12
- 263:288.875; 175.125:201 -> 1.15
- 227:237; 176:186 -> 1.23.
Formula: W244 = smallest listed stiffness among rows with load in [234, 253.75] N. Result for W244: 30.99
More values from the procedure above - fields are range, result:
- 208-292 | 18.58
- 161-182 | 27.56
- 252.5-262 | 30.62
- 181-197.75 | 26.53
